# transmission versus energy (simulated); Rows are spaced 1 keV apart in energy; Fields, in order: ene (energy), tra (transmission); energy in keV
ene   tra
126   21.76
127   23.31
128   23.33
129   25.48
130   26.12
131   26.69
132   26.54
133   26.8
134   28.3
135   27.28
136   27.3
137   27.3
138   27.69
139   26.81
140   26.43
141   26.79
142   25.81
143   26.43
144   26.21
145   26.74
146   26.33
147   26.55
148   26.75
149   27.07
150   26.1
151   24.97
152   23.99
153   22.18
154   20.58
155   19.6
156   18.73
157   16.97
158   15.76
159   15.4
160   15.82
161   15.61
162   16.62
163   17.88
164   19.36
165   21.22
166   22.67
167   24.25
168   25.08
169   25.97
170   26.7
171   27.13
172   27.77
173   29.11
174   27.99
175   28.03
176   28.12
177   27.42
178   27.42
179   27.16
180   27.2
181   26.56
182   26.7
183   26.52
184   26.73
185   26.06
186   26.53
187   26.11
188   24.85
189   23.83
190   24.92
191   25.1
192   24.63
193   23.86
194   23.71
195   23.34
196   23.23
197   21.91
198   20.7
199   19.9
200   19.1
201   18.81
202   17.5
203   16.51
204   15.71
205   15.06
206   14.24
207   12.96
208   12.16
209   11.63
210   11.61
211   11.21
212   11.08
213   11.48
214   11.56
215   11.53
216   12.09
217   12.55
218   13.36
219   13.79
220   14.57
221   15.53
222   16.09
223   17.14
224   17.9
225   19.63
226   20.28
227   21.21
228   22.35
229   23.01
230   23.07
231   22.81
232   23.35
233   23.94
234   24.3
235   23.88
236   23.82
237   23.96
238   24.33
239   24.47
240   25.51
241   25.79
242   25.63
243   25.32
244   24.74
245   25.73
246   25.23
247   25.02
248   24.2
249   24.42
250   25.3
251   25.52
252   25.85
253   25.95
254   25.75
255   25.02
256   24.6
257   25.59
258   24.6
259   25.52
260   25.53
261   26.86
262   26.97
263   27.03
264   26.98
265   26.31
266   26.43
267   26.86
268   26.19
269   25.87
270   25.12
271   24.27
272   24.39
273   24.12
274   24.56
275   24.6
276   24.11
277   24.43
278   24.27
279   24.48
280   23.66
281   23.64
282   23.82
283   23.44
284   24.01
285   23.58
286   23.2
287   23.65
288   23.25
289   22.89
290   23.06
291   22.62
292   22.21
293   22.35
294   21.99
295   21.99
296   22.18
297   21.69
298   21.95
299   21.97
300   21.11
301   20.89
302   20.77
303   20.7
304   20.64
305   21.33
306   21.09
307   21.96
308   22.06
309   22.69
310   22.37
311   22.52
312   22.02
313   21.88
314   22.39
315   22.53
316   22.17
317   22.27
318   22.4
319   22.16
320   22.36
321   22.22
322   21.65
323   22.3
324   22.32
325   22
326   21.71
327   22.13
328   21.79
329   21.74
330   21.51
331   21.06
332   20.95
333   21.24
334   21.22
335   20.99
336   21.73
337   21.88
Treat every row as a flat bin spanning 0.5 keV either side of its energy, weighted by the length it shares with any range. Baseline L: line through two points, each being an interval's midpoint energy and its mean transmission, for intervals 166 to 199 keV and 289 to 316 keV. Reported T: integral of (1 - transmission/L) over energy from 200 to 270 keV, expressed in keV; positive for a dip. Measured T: 8.2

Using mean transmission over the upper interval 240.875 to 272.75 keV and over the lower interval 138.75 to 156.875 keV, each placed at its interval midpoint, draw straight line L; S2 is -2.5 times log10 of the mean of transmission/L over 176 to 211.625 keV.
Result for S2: 0.17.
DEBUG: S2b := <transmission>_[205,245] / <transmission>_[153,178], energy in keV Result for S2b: 0.83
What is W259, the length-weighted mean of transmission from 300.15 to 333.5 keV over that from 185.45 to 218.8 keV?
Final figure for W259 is 1.22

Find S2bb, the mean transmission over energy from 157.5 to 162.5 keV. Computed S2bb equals 15.8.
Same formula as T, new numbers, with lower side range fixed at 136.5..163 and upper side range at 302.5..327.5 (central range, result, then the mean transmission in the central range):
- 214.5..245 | 2.52 keV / 20.6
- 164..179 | -2.18 keV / 26.1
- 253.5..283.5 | -3.91 keV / 25.2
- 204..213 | 3.98 keV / 12.6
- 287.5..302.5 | 0.03 keV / 22.1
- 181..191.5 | -1.40 keV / 25.8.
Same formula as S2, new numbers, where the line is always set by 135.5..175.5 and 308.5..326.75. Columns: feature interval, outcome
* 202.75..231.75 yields 0.425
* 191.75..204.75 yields 0.141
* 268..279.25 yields -0.092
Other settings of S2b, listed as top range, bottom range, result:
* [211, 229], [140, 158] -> 0.65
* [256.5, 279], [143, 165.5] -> 1.18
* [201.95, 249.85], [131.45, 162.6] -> 0.80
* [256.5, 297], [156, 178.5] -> 1.07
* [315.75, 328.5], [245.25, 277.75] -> 0.87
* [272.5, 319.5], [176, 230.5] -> 1.15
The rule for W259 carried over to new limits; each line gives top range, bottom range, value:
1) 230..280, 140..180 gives 1.05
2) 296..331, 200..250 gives 1.15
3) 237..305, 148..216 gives 1.14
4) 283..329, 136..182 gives 0.92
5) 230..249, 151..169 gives 1.24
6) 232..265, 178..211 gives 1.18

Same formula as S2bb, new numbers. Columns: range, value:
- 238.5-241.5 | 25.3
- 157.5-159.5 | 15.6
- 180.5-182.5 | 26.6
